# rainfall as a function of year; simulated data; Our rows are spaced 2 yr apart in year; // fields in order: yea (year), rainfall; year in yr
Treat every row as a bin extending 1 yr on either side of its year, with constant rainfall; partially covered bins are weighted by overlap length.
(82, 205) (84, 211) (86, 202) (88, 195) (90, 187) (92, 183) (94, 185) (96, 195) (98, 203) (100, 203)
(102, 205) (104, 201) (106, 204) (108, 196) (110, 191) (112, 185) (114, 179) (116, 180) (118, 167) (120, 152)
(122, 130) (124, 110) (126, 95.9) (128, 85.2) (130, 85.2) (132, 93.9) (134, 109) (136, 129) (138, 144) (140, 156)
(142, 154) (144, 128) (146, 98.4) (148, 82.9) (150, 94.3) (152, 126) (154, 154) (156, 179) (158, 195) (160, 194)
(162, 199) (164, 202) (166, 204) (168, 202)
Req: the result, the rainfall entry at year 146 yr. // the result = 98.4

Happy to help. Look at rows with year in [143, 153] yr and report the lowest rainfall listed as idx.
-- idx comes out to 82.9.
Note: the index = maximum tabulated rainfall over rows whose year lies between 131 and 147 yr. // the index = 156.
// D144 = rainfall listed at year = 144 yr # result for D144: 128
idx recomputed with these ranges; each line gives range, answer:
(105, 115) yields 179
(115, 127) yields 95.9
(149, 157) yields 94.3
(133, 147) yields 98.4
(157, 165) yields 194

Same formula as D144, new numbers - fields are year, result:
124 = 110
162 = 199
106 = 204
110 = 191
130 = 85.2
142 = 154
